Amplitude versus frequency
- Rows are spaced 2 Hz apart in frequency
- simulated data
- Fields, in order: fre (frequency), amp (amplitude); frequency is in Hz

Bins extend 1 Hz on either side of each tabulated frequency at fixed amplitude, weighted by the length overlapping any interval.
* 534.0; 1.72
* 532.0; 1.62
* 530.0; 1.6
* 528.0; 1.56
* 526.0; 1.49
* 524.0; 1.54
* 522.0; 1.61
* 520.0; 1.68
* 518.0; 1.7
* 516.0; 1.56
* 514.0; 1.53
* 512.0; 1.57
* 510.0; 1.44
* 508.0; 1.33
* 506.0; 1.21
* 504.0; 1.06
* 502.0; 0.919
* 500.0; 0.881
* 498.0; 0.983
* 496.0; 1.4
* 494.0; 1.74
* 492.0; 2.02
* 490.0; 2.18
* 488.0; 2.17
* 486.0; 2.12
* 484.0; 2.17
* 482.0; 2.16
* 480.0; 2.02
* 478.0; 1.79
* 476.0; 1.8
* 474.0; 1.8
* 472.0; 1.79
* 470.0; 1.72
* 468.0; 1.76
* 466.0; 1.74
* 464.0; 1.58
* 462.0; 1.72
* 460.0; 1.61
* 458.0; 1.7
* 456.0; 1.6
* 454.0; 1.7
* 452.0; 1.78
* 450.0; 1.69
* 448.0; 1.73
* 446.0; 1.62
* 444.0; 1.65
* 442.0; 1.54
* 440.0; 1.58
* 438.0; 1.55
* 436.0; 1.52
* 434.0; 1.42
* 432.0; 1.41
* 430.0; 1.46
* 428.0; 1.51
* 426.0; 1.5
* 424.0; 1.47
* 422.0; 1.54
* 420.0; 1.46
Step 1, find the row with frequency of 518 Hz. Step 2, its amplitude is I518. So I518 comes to 1.7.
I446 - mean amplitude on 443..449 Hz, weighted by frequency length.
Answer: 1.67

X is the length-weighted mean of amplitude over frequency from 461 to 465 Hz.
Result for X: 1.65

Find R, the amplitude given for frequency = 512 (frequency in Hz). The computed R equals 1.57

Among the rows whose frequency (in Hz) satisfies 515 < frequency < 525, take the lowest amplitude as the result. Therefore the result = 1.54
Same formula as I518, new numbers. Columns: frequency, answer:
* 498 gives 0.983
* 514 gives 1.53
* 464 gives 1.58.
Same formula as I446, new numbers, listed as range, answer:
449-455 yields 1.72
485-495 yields 2.05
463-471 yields 1.7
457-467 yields 1.67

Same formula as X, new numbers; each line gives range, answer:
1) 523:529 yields 1.53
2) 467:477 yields 1.77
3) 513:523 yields 1.62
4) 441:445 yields 1.59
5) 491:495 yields 1.88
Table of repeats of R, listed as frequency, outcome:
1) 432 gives 1.41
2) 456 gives 1.6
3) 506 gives 1.21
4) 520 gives 1.68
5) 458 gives 1.7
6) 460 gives 1.61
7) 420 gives 1.46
